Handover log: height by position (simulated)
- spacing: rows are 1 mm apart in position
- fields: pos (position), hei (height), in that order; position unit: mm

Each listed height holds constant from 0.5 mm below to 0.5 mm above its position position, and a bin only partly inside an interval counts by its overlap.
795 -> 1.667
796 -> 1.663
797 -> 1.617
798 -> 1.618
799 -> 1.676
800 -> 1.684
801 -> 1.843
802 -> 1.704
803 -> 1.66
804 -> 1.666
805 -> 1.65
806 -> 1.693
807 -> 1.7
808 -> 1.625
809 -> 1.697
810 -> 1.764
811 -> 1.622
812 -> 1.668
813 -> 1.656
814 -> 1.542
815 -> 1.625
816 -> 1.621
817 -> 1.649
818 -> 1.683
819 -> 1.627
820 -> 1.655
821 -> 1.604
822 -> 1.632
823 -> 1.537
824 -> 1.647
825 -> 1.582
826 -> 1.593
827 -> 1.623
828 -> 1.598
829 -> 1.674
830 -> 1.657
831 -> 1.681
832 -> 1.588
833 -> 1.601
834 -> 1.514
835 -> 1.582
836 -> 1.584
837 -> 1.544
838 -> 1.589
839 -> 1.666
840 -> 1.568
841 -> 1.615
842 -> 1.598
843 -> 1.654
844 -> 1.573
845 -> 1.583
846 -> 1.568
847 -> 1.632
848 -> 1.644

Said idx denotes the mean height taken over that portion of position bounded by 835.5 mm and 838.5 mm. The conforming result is 1.57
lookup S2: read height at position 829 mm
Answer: 1.674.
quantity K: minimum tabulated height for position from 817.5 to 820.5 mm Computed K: 1.627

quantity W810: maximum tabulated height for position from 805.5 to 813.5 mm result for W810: 1.764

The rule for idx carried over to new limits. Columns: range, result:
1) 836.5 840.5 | 1.59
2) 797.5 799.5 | 1.65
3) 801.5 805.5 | 1.67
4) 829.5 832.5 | 1.64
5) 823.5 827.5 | 1.61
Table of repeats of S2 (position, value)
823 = 1.537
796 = 1.663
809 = 1.697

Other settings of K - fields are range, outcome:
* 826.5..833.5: 1.588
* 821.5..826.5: 1.537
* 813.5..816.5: 1.542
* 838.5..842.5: 1.568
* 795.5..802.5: 1.617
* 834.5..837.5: 1.544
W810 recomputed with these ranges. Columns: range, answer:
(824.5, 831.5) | 1.681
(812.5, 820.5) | 1.683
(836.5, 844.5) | 1.666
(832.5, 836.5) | 1.601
